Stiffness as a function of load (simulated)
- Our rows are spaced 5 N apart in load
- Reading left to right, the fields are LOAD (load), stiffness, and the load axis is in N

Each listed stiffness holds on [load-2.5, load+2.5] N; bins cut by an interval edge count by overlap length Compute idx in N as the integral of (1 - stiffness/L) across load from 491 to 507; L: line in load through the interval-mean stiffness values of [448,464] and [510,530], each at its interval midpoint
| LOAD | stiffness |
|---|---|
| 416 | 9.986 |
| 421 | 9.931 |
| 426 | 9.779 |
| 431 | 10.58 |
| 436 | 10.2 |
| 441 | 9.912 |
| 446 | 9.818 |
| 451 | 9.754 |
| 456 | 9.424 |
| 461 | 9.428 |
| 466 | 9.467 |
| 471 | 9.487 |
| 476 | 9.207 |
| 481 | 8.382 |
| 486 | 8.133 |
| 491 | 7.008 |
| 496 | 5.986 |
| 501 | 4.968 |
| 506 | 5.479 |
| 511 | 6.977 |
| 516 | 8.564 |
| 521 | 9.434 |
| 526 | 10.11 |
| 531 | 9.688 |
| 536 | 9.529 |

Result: 6.0 N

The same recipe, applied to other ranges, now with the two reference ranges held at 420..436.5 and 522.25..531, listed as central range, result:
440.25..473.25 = 1.5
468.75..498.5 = 5.9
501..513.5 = 5.0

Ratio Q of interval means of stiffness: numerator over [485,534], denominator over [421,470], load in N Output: 0.78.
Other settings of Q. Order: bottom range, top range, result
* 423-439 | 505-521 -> 0.74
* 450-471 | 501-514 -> 0.64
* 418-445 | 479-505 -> 0.67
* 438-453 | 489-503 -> 0.61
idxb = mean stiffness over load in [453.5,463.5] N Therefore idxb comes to 9.43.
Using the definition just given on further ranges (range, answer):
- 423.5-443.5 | 10.1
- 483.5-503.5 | 6.52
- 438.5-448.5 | 9.87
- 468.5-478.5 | 9.35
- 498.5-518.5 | 6.5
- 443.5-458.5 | 9.67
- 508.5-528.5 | 8.77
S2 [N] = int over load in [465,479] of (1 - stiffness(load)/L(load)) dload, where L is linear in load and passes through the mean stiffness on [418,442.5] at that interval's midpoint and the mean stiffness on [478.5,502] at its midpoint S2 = -2.4 N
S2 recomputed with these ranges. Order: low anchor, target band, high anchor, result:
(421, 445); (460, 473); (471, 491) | -0.71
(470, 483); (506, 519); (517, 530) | 2.86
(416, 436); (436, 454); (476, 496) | -0.97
